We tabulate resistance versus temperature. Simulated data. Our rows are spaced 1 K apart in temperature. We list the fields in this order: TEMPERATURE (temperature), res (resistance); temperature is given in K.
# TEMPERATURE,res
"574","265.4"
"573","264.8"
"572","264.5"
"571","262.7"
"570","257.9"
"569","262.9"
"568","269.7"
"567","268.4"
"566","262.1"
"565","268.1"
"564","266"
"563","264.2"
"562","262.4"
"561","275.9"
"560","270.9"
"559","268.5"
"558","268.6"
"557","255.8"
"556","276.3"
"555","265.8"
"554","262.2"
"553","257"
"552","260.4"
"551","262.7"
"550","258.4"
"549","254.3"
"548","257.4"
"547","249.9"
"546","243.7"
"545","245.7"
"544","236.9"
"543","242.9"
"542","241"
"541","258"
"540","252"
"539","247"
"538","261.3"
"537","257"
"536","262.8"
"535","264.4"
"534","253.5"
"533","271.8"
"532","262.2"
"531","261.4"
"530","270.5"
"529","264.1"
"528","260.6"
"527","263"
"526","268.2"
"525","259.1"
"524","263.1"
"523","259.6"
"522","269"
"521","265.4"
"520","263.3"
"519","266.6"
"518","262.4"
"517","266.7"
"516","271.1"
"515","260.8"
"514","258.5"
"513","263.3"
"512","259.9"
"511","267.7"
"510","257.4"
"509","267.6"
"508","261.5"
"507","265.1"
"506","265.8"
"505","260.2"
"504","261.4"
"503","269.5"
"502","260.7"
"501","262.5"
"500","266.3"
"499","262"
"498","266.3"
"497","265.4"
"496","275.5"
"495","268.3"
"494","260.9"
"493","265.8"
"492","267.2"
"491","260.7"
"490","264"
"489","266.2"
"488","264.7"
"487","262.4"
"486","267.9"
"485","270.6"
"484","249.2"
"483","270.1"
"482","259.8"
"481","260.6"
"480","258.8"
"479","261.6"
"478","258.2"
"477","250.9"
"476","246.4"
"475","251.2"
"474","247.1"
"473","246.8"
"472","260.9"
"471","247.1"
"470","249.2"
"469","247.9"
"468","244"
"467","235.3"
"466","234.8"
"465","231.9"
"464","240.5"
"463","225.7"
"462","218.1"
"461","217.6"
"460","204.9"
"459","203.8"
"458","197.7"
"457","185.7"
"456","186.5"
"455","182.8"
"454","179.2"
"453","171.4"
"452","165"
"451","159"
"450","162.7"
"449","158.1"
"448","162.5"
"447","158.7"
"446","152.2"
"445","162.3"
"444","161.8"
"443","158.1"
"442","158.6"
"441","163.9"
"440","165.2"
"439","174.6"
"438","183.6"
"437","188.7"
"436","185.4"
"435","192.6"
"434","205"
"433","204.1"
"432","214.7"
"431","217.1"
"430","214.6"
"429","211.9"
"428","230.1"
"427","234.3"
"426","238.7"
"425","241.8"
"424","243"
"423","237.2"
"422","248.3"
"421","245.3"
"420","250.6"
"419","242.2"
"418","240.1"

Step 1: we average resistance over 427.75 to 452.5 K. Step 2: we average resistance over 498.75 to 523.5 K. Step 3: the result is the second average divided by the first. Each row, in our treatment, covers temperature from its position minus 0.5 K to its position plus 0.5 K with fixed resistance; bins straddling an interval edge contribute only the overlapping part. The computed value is 1.5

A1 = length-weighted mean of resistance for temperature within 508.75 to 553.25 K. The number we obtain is 259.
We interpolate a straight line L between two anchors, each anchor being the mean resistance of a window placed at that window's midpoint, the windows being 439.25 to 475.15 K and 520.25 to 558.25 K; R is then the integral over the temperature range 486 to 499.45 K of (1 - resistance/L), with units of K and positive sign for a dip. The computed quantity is -2.4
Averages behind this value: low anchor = 199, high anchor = 259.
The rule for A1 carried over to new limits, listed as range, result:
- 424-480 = 207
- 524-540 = 262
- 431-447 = 179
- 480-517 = 264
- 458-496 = 249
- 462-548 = 258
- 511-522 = 264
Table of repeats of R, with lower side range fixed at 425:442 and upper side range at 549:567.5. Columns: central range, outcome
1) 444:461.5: 2.9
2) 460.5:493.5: -4.1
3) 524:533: -0.5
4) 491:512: -2.5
